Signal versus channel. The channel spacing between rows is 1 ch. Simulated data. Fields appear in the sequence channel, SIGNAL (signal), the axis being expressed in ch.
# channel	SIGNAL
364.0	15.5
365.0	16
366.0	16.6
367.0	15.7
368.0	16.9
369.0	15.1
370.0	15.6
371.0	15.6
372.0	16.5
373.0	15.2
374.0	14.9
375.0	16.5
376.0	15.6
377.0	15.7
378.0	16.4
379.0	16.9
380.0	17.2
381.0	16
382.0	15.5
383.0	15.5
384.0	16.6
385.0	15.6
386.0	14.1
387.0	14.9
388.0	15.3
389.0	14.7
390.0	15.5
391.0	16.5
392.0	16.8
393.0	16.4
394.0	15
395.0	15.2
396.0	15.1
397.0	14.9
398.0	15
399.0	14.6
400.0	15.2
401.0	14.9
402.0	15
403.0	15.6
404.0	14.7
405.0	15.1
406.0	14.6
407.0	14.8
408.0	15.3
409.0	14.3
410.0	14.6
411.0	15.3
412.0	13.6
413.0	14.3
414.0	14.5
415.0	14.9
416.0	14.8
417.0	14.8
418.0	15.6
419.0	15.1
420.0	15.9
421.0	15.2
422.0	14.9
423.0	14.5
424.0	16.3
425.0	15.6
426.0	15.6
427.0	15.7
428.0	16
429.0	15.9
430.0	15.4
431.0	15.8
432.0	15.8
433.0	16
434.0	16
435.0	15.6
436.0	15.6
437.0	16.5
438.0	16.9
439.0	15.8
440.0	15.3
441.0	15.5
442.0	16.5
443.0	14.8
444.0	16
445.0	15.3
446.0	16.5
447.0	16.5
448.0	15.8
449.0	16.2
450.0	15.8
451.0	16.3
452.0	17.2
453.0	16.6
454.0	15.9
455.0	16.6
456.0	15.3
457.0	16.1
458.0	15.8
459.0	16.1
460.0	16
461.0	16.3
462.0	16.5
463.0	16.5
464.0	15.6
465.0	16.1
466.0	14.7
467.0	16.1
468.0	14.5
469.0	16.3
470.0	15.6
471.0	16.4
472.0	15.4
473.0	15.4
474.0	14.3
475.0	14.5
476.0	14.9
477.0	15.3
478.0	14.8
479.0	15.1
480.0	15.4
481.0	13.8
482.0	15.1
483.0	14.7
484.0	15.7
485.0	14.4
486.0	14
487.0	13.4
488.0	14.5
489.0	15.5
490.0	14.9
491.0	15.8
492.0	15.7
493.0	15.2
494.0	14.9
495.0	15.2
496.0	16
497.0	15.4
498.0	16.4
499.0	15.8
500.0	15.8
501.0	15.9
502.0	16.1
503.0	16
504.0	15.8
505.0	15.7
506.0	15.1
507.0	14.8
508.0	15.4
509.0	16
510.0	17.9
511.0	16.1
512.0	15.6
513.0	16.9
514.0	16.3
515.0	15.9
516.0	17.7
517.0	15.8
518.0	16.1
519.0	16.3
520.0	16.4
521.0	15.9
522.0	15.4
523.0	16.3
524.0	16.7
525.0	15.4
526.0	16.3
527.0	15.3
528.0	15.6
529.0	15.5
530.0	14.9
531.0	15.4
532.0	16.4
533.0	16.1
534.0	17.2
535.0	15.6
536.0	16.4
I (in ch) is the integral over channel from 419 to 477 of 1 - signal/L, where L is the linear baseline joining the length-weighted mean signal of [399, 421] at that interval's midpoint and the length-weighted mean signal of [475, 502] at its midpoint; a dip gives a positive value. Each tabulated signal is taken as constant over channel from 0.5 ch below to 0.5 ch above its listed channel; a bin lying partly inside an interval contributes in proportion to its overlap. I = -3.0 ch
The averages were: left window 14.9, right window 15.1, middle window 15.8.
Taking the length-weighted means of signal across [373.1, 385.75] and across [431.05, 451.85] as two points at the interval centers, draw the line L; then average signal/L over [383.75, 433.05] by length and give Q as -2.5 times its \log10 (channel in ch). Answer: 0.05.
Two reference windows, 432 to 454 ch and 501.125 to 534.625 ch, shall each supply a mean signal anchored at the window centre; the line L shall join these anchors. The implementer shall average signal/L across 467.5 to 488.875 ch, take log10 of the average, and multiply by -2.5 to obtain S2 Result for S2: 0.076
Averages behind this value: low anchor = 16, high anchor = 16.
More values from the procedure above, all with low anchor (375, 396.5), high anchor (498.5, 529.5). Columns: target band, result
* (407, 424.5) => 0.06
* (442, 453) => -0.01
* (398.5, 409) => 0.06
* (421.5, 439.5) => 0.00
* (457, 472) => 0.00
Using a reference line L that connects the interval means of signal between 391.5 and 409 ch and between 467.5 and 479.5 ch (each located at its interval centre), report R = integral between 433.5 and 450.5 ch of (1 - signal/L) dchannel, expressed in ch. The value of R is -0.82 ch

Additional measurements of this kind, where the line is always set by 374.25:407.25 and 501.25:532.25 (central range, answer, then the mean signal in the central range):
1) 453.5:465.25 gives -0.23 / 16.1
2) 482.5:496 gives 0.77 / 15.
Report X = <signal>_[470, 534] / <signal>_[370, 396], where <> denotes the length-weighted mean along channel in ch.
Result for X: 0.99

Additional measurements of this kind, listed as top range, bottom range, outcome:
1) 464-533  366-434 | 1.01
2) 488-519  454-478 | 1.01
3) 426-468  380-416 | 1.05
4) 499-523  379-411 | 1.05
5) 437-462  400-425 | 1.07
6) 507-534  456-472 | 1.01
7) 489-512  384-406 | 1.03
